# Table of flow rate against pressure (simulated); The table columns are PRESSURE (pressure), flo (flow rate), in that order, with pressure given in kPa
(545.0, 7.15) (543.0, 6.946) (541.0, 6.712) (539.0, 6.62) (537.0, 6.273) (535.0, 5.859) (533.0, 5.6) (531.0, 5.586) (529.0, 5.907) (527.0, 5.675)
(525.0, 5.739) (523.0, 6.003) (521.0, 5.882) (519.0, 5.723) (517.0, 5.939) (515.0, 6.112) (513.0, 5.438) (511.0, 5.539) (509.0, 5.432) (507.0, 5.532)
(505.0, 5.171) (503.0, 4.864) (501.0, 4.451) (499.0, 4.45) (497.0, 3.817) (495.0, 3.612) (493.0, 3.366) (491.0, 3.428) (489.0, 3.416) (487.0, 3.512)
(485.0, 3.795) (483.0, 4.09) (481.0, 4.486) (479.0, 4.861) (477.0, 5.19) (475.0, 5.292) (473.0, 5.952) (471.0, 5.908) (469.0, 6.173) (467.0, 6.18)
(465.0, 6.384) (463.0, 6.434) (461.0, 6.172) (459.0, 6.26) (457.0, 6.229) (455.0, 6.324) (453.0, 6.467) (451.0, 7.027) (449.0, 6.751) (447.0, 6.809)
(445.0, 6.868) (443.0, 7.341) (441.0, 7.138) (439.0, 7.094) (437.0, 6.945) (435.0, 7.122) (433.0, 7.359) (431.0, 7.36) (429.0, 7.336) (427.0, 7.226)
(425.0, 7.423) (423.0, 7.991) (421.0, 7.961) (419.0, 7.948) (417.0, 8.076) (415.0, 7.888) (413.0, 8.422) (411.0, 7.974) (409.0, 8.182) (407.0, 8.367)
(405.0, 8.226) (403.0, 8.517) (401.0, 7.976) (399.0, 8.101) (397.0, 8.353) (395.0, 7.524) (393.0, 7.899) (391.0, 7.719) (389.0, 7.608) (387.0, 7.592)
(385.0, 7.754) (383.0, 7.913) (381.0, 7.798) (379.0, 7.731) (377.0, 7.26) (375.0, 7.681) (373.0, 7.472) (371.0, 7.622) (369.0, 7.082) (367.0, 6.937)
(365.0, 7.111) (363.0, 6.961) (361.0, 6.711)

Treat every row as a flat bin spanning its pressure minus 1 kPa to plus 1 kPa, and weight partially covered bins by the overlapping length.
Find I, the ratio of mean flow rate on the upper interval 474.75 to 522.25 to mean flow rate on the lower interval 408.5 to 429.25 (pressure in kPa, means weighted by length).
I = 0.6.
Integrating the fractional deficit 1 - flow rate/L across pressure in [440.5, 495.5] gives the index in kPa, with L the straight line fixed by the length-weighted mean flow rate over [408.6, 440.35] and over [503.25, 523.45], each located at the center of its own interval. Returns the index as 9.5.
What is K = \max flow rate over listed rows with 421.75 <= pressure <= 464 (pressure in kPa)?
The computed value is 7.991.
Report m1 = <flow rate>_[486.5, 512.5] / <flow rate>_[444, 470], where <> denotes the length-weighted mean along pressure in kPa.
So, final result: 0.68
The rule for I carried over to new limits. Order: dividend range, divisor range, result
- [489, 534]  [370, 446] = 0.66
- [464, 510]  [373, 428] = 0.60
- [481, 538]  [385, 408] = 0.63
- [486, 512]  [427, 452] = 0.61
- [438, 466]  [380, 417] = 0.83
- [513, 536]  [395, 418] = 0.71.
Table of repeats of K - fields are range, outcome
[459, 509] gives 6.434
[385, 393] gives 7.899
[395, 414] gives 8.517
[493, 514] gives 5.539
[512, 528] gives 6.112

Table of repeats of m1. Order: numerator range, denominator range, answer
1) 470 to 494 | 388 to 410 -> 0.55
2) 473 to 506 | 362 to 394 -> 0.57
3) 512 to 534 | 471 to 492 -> 1.29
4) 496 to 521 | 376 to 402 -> 0.67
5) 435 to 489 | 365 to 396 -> 0.79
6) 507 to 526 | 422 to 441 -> 0.79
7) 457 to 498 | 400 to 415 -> 0.60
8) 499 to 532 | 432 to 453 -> 0.79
